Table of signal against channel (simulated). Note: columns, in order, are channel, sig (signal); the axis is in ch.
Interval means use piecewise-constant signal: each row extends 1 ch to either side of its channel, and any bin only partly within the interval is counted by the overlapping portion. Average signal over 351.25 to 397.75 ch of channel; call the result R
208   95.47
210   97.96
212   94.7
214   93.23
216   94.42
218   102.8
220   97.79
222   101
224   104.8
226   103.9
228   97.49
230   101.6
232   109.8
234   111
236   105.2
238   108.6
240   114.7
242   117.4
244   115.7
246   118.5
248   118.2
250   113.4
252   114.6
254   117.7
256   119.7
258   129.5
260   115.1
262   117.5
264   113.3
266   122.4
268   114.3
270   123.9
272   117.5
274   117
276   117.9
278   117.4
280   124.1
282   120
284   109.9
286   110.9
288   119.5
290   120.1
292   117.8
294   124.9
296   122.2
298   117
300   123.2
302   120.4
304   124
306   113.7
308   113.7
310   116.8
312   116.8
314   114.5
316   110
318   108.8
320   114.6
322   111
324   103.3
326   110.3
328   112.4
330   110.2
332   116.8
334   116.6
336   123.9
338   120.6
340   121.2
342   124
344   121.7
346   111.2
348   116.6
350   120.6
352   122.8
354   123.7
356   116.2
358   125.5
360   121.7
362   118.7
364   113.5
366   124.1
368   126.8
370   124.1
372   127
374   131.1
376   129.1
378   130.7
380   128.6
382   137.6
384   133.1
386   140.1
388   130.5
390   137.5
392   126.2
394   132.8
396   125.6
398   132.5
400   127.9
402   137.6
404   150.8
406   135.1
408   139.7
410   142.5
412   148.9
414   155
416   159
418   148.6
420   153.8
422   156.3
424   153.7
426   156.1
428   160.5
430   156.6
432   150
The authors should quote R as 127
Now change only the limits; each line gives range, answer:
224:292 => 115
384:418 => 139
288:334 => 116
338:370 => 121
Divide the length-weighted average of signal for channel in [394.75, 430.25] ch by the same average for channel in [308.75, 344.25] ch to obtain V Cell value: 1.27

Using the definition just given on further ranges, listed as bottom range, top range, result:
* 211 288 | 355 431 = 1.22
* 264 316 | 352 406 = 1.09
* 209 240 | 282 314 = 1.16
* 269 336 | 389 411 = 1.16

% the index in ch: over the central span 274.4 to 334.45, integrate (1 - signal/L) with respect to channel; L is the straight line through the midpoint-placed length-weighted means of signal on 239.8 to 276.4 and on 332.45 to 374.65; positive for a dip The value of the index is 1.8 ch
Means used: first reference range 118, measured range 116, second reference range 121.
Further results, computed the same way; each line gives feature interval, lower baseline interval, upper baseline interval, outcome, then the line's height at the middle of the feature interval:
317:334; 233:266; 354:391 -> 1.6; 123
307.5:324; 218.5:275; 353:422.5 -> 1.4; 123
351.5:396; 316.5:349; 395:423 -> 1.1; 131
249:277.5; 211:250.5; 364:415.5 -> -1.6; 112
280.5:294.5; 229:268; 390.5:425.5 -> 0.5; 122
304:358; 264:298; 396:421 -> 5.1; 128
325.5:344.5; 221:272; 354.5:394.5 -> 0.8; 123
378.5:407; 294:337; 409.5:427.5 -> 1.9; 144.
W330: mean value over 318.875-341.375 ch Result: 115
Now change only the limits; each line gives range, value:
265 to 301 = 119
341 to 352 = 119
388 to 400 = 131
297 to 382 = 119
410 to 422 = 152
